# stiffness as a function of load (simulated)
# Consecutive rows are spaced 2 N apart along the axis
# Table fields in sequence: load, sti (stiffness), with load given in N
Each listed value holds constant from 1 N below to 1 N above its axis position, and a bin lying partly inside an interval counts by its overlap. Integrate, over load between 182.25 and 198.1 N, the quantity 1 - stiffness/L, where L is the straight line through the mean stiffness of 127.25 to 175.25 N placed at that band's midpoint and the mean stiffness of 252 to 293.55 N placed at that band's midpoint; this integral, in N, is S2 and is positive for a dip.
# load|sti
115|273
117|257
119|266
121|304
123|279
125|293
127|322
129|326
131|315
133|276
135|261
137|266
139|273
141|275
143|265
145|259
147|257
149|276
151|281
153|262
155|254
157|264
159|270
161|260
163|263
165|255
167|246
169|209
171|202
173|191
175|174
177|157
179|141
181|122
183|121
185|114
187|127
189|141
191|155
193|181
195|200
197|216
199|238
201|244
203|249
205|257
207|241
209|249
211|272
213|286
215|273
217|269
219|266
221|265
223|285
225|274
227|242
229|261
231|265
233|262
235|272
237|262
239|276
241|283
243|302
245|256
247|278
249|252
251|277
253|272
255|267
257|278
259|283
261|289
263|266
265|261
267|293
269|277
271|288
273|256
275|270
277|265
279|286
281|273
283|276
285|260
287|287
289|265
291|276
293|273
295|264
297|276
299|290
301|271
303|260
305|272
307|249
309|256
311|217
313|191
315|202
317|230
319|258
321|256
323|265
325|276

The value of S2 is 6.4 N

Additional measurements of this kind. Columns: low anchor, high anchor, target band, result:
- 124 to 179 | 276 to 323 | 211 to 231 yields -0.9 N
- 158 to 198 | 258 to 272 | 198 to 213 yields -2.5 N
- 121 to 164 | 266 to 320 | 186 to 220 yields 5.5 N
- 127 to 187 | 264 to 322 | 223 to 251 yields -2.0 N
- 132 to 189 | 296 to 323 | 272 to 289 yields -1.9 N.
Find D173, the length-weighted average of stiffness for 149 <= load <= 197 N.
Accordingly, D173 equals 202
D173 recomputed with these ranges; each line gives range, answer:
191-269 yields 261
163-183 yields 189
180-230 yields 222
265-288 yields 275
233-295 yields 274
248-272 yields 275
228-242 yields 269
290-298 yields 272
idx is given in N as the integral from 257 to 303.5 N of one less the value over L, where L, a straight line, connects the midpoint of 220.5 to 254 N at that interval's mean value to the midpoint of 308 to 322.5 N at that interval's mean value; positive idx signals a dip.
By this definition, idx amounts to -4.87 N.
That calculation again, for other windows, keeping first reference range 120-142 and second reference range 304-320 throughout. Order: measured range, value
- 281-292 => -1.4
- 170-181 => 4.3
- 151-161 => 0.6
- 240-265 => -2.2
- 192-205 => 2.2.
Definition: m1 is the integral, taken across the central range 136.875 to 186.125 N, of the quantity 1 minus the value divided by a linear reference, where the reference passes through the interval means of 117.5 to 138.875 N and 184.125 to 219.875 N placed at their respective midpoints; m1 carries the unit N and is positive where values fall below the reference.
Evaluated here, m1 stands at 6.7 N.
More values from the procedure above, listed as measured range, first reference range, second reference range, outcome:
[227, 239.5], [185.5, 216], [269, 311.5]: -1.4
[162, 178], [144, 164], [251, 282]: 3.2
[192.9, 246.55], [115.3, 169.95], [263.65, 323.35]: 1.6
